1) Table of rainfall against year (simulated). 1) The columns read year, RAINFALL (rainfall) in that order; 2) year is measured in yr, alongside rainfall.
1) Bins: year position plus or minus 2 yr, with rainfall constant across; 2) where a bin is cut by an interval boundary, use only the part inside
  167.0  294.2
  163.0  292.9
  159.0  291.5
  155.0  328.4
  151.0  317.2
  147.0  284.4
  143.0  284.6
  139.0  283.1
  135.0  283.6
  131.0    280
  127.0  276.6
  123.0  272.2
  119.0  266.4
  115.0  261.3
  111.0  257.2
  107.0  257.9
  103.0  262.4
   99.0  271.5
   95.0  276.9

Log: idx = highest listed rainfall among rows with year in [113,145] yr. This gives 284.6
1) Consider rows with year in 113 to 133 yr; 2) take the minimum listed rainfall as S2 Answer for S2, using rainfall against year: 261.3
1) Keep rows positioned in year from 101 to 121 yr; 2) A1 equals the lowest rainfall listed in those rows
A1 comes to 257.2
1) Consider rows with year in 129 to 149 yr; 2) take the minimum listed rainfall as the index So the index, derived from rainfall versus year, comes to 280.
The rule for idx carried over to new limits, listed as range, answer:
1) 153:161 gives 328.4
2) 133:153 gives 317.2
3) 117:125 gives 272.2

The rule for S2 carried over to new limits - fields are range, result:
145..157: 284.4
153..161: 291.5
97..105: 262.4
